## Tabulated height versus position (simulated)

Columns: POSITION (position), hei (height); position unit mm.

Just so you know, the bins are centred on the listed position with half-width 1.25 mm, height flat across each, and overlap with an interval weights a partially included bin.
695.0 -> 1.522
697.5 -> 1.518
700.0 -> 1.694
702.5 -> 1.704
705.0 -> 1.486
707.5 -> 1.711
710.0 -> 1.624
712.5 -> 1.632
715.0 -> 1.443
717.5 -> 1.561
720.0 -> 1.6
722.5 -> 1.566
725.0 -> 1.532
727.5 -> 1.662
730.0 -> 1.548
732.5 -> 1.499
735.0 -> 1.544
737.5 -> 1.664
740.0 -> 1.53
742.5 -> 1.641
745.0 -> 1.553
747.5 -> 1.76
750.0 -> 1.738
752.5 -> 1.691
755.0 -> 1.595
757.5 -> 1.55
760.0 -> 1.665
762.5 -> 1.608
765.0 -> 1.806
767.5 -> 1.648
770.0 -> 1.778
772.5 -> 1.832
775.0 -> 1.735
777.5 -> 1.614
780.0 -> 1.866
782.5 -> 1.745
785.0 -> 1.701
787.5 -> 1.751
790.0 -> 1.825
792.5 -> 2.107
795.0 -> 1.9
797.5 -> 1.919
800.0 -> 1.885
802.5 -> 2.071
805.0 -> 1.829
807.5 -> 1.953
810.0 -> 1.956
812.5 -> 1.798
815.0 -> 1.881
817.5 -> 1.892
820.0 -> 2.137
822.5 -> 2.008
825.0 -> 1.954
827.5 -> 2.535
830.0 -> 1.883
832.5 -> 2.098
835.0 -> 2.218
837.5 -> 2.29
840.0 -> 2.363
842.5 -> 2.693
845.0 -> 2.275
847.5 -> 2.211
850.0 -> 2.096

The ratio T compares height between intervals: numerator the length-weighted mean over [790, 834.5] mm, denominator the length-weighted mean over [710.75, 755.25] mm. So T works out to 1.2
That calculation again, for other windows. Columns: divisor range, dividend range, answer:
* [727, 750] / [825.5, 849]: 1.42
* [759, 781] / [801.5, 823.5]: 1.13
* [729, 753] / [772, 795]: 1.12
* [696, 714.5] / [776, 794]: 1.12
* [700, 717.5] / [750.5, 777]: 1.05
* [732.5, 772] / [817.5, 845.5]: 1.34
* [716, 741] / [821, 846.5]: 1.42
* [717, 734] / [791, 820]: 1.23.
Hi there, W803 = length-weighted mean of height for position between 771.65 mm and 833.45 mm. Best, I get 1.91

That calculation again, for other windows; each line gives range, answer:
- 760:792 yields 1.75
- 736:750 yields 1.64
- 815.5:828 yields 2.07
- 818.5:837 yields 2.12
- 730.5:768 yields 1.63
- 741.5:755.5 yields 1.67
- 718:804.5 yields 1.71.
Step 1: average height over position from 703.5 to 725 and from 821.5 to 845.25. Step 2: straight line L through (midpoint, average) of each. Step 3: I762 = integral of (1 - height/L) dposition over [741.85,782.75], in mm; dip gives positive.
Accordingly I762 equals 3.2 mm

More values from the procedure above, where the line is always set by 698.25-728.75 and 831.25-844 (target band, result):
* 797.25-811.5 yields 1.3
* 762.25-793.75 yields 3.3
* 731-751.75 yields 1.7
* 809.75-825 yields 1.8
